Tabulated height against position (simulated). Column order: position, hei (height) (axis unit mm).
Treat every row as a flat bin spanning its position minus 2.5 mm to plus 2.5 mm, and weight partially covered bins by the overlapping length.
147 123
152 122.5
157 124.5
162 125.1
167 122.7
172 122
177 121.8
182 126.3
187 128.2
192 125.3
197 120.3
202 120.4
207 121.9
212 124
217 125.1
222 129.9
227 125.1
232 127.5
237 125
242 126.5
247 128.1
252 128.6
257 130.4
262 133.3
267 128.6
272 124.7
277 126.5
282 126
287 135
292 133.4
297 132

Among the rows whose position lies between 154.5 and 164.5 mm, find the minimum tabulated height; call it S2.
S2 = 124.5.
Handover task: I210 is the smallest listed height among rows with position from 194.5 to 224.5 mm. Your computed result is 120.3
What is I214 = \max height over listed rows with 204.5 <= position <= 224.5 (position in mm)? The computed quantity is 129.9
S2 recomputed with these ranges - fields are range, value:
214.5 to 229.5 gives 125.1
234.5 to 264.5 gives 125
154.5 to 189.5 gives 121.8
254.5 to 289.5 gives 124.7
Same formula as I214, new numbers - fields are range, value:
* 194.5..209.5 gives 121.9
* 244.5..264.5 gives 133.3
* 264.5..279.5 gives 128.6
